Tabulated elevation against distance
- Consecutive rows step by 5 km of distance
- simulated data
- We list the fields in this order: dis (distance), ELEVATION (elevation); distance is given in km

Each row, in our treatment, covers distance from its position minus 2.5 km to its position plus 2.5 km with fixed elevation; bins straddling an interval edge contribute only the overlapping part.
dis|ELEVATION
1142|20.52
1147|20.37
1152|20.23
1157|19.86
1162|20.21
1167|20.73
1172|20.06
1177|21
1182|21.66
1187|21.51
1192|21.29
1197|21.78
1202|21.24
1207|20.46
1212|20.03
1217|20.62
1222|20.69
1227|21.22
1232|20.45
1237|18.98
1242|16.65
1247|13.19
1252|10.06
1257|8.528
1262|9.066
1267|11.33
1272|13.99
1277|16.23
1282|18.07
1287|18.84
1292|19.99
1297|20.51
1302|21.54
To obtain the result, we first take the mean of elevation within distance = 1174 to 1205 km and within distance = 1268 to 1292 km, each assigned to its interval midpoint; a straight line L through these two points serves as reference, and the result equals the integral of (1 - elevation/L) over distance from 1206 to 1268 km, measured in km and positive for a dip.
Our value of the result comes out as 9.4 km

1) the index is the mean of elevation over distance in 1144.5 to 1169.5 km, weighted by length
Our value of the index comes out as 20.3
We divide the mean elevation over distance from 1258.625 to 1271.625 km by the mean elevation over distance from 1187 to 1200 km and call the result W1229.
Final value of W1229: 0.50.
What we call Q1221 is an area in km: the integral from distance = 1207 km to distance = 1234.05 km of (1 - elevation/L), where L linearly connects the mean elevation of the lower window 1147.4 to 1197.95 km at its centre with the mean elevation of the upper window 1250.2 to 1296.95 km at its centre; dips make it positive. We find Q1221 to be -4.3 km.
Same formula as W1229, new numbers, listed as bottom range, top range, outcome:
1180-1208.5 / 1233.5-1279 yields 0.62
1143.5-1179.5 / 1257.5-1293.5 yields 0.73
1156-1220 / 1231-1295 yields 0.72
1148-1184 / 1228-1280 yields 0.69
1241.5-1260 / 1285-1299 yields 1.72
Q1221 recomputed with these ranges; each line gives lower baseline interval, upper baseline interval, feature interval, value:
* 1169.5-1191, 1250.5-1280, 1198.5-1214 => -2.09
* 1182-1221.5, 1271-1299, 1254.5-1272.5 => 8.08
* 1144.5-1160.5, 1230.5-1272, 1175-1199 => -4.96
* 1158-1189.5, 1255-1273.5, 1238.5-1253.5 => -1.34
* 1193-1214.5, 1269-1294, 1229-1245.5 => 0.78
